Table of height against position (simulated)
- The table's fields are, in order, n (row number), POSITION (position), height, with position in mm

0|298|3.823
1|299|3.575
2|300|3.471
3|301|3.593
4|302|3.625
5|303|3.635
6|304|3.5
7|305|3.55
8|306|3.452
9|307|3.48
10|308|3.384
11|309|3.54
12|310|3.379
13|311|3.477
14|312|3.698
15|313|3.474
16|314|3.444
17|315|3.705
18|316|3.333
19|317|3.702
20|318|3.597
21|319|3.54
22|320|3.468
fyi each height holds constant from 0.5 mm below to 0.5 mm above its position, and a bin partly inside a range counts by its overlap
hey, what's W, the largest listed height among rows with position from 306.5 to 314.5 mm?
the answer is 3.698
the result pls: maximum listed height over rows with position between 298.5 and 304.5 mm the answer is 3.635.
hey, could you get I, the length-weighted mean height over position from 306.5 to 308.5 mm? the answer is 3.43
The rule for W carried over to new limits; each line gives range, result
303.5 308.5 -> 3.55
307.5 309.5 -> 3.54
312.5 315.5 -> 3.705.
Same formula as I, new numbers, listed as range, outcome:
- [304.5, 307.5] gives 3.49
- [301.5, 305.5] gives 3.58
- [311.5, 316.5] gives 3.53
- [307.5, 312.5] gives 3.5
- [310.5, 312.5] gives 3.59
